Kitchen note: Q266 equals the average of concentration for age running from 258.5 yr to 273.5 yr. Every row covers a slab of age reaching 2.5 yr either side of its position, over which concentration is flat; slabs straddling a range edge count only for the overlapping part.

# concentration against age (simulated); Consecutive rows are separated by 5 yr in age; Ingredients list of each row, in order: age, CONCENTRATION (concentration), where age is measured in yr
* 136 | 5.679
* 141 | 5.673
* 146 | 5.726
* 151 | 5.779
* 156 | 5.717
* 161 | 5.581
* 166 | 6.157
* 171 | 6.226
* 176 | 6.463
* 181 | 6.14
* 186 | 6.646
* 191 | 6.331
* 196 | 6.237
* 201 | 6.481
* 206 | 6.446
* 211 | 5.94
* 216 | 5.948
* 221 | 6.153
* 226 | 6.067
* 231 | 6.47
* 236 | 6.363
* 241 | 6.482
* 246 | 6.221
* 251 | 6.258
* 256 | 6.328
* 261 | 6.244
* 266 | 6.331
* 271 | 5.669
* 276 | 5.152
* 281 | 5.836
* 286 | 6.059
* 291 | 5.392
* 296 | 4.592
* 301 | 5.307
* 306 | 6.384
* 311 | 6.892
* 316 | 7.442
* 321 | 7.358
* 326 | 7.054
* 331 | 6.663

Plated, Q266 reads 6.08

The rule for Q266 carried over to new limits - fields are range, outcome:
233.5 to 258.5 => 6.33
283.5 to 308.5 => 5.55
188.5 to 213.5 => 6.29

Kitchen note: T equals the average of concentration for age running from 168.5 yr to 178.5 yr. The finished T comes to 6.34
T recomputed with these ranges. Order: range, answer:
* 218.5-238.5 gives 6.26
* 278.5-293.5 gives 5.76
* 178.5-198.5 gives 6.34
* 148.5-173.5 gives 5.89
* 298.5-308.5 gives 5.85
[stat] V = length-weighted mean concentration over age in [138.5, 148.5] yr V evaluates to 5.7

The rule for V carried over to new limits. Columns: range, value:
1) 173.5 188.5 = 6.42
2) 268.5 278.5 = 5.41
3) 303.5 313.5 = 6.64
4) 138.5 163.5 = 5.7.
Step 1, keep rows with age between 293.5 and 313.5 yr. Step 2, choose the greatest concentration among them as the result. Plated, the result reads 6.892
